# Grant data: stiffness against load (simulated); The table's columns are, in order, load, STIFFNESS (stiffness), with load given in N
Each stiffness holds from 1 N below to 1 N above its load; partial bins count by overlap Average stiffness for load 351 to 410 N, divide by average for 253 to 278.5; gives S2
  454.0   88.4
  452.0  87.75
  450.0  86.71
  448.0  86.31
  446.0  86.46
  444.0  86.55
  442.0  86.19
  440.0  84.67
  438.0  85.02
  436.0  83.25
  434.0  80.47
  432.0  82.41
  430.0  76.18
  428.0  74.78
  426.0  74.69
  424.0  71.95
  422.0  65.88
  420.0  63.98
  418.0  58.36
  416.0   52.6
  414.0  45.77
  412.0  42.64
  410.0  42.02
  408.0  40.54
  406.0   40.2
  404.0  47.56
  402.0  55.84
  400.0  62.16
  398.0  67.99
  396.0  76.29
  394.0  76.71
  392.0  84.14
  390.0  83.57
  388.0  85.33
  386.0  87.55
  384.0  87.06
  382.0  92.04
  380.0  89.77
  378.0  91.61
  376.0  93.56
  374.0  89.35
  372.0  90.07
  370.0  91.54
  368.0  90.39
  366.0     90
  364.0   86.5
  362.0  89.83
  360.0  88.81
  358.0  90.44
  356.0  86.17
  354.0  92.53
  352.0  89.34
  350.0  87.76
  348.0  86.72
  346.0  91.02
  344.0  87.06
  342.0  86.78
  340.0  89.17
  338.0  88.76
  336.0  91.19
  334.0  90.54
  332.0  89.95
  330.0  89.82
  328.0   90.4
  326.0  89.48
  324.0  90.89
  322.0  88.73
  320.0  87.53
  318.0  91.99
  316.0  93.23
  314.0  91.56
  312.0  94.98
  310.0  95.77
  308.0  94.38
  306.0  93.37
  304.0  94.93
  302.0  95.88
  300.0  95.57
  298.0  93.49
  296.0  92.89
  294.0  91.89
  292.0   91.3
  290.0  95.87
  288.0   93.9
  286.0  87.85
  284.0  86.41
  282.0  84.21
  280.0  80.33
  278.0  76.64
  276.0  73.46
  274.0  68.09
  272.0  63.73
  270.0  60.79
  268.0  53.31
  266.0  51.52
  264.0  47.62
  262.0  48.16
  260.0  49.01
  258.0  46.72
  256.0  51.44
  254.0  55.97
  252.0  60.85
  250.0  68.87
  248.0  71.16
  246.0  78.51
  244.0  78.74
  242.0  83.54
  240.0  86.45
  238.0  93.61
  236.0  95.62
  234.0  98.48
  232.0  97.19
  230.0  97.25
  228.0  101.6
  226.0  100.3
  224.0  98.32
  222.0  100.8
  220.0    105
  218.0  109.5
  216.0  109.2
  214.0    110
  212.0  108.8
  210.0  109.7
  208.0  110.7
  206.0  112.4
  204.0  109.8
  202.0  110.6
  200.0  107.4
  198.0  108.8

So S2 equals 1.40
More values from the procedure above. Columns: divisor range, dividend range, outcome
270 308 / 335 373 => 1.03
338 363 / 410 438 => 0.75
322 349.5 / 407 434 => 0.69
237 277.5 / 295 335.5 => 1.43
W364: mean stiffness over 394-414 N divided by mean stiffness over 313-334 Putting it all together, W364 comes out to 0.59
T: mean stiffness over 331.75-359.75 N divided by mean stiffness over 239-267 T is 1.4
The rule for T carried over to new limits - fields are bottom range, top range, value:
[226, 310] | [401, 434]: 0.75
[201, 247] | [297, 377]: 0.90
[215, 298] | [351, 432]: 0.94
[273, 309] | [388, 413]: 0.69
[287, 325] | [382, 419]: 0.69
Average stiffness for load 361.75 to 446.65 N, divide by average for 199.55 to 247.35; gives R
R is 0.75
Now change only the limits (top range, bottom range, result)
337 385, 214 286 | 1.14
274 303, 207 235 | 0.84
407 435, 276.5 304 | 0.70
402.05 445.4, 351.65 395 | 0.75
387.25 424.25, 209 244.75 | 0.61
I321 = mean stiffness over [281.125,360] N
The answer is 90.8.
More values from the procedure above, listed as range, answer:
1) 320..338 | 89.9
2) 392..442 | 65.5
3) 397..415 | 49.4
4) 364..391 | 89.3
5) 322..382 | 89.7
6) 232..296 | 74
